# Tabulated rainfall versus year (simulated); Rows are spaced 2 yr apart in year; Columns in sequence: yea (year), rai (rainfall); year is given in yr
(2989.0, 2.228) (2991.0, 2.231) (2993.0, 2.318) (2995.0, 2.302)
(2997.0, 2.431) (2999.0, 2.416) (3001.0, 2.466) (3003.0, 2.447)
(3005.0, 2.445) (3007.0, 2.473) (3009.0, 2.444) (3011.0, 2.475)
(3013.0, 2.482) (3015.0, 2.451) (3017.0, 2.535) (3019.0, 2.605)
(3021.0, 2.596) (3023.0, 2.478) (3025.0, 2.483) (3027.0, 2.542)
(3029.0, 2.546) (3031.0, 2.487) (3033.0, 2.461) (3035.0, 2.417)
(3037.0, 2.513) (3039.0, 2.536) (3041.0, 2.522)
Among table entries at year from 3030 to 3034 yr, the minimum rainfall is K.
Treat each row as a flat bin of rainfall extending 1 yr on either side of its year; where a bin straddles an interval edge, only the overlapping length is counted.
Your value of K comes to 2.461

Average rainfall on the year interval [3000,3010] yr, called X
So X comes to 2.45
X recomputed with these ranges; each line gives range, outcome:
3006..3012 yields 2.46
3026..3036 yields 2.49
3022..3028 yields 2.5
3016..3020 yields 2.57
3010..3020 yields 2.51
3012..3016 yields 2.47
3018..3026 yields 2.54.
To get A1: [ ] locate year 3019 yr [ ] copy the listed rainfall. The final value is 2.605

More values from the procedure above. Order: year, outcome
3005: 2.445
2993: 2.318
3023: 2.478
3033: 2.461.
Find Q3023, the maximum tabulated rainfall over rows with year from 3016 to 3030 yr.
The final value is 2.605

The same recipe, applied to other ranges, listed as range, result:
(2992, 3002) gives 2.466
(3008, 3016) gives 2.482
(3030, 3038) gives 2.513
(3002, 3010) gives 2.473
